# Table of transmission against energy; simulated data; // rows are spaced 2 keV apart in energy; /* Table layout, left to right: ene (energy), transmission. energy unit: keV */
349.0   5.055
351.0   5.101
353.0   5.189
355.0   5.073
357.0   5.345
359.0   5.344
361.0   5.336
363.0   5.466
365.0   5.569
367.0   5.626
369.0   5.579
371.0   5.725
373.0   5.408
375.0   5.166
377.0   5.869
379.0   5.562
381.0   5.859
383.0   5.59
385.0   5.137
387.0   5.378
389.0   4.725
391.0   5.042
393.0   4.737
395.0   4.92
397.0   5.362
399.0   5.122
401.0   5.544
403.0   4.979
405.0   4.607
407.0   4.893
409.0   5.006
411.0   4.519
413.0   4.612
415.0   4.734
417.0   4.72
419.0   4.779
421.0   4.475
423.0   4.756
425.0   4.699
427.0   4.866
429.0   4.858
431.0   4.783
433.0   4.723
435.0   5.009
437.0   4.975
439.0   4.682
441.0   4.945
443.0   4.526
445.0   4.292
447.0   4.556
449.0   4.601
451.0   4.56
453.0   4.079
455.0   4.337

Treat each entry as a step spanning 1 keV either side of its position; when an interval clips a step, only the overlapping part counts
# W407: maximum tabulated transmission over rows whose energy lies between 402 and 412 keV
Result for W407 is 5.006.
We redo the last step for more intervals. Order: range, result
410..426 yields 4.779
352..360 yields 5.345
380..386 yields 5.859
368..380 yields 5.869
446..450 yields 4.601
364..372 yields 5.725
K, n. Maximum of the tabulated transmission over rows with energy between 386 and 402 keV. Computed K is 5.544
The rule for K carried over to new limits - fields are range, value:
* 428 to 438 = 5.009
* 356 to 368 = 5.626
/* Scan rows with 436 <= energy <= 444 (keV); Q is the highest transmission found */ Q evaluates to 4.975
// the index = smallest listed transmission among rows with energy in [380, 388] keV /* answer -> 5.137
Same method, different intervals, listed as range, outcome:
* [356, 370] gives 5.336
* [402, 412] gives 4.519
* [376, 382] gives 5.562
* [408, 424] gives 4.475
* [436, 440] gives 4.682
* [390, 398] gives 4.737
